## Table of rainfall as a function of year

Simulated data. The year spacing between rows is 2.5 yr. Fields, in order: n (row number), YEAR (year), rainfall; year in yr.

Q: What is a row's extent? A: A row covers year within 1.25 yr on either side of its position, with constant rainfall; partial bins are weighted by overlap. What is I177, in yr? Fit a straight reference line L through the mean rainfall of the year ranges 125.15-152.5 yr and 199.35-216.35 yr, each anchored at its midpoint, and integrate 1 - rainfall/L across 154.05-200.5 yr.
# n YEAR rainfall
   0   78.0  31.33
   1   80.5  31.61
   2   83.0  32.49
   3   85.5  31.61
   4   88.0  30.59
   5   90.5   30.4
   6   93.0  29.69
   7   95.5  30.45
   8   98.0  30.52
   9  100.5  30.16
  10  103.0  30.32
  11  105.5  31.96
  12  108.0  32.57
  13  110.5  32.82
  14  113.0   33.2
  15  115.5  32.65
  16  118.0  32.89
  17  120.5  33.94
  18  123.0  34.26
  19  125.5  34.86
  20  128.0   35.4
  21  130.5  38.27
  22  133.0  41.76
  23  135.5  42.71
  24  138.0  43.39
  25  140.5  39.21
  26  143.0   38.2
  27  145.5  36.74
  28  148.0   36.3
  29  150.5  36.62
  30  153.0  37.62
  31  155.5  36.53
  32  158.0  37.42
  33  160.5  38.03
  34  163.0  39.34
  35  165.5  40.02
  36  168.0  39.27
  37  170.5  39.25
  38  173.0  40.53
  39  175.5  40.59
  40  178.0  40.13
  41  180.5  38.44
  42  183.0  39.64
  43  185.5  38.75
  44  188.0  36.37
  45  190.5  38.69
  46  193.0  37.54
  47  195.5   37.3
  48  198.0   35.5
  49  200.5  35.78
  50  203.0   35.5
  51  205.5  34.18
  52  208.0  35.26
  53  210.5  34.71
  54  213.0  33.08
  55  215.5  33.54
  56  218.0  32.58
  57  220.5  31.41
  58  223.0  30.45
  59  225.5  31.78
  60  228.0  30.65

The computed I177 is -2.7 yr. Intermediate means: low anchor 38.6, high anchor 34.6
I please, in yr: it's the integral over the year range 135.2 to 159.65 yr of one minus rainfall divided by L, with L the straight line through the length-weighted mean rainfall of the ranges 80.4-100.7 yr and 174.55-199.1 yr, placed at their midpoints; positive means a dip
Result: -2.2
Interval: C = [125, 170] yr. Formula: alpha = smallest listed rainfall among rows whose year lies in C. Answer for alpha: 34.86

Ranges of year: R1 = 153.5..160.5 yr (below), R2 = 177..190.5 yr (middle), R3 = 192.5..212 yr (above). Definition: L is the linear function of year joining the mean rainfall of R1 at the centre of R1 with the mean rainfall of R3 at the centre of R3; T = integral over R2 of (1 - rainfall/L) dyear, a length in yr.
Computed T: -0.9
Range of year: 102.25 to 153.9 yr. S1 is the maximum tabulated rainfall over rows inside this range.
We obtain 43.39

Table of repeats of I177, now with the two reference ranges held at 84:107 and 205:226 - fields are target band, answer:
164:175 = -2.6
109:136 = -3.7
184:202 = -2.5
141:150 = -1.6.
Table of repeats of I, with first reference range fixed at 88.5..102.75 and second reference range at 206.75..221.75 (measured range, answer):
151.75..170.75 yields -3.78 yr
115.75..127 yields -1.07 yr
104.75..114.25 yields -0.63 yr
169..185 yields -3.59 yr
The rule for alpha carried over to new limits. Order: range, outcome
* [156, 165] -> 37.42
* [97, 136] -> 30.16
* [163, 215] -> 33.08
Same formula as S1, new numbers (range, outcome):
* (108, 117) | 33.2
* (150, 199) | 40.59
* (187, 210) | 38.69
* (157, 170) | 40.02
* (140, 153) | 39.21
